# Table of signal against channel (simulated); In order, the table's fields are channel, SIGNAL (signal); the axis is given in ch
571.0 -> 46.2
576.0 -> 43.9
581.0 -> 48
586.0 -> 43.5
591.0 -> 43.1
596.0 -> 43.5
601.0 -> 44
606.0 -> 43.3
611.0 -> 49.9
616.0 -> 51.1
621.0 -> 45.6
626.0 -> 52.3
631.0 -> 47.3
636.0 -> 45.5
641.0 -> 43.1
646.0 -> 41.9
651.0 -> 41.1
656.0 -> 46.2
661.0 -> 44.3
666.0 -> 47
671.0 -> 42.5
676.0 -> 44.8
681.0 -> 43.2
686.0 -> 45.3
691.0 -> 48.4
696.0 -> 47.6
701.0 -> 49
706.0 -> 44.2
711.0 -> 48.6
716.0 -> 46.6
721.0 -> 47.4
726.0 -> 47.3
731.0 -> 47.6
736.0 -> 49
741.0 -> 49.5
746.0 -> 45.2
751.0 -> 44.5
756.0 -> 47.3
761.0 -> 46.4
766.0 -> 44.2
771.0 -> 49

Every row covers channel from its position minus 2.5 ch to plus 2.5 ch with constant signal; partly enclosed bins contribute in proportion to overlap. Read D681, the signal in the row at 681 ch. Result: 43.2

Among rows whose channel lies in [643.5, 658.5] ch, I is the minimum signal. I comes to 41.1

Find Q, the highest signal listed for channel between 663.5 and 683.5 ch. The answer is 47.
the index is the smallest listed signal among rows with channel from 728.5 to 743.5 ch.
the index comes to 47.6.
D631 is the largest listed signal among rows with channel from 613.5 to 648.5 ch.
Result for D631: 52.3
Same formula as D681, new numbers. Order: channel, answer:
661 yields 44.3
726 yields 47.3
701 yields 49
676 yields 44.8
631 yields 47.3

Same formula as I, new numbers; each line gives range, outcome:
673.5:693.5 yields 43.2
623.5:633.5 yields 47.3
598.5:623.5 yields 43.3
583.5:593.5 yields 43.1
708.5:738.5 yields 46.6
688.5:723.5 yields 44.2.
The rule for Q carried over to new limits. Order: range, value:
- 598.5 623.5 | 51.1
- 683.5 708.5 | 49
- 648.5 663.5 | 46.2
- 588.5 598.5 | 43.5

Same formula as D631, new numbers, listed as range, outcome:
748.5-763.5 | 47.3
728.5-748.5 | 49.5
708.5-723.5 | 48.6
